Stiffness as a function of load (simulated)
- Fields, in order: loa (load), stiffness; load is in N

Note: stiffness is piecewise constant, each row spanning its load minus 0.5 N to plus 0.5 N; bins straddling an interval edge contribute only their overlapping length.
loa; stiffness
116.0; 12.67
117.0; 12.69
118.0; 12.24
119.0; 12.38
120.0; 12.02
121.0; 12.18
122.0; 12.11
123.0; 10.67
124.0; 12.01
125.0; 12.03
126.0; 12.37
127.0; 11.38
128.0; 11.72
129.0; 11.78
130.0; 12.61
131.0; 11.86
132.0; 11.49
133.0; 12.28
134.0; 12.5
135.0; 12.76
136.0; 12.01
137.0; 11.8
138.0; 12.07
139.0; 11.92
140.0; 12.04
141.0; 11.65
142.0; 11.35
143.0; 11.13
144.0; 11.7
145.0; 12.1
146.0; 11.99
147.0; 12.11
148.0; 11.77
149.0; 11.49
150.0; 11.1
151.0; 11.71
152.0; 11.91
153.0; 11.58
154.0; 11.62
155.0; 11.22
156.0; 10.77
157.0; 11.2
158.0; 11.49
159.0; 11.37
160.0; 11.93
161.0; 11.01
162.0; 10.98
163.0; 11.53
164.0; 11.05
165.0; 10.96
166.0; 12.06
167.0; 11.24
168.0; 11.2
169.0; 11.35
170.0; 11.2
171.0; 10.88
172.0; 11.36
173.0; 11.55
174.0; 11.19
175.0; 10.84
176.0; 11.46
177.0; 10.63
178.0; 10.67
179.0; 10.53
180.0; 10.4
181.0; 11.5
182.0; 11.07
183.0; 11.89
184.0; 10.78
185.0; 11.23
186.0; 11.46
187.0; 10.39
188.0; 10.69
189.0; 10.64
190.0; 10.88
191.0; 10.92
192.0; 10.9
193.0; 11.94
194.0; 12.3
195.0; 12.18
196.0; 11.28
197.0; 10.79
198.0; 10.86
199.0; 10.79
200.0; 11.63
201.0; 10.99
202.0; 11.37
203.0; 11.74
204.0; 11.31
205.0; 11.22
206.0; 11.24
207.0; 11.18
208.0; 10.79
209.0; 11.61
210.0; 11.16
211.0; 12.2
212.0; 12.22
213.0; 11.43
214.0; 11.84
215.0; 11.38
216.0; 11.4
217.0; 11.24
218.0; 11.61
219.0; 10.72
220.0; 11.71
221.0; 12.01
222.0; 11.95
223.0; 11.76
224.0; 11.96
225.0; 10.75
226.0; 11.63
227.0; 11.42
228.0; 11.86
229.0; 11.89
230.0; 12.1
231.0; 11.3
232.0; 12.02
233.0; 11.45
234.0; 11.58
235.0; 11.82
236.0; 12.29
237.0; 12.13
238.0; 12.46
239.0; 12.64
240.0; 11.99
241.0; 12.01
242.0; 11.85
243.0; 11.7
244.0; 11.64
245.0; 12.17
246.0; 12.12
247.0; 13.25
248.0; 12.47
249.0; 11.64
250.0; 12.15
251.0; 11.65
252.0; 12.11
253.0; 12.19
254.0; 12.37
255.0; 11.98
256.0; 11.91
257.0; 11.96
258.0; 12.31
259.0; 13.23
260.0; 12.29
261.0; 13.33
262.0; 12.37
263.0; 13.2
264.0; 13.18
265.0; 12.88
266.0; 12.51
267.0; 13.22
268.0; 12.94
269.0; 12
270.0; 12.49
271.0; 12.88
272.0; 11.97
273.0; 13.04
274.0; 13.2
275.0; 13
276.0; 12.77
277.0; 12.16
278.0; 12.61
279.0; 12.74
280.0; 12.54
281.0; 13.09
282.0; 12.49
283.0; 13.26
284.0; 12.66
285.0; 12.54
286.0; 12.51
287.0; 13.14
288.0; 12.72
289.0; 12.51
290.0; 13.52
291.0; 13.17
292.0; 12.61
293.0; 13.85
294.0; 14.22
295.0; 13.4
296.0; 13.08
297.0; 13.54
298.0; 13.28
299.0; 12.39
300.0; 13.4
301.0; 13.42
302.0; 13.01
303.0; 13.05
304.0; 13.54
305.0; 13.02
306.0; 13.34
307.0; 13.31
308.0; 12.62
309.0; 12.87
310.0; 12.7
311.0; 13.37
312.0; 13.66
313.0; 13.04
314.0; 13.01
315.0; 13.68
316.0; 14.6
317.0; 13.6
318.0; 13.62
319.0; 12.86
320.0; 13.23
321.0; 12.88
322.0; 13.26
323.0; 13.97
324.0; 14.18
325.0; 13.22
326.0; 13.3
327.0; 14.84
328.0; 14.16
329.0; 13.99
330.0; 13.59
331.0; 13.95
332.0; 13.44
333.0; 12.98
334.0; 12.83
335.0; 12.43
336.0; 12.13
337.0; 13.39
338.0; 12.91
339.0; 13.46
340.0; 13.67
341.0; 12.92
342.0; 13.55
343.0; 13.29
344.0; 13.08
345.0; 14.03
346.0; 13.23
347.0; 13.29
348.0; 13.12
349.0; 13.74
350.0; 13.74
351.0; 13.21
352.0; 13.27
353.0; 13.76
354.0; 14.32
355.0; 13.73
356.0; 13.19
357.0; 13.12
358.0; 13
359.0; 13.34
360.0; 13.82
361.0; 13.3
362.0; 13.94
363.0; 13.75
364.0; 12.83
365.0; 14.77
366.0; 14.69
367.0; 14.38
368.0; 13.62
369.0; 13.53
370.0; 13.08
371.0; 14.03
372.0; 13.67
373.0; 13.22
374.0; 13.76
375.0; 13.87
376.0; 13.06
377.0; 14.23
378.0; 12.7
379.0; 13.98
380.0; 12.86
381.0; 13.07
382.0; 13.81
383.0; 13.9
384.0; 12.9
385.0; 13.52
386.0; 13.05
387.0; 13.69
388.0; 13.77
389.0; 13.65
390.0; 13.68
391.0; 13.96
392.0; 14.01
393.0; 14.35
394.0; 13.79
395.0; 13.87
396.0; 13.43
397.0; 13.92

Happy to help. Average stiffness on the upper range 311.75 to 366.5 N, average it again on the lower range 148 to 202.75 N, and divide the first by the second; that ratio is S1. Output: 1.2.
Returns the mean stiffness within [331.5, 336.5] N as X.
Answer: 12.8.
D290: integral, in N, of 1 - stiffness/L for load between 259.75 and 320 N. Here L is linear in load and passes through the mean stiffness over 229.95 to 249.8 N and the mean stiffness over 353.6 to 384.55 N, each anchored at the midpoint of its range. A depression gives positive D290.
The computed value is -1.8 N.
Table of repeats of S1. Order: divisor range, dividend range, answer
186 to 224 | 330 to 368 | 1.18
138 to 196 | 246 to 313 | 1.13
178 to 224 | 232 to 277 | 1.09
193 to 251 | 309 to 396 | 1.16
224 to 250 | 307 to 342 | 1.12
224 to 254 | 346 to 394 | 1.14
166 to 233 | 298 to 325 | 1.17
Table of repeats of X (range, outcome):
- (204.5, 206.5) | 11.2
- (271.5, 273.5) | 12.5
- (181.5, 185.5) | 11.2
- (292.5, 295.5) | 13.8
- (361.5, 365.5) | 13.8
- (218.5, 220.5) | 11.2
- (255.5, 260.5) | 12.3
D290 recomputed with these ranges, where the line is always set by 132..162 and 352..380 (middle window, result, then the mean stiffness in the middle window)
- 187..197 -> 0.7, 11.2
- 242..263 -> 0.6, 12.3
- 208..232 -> 1.4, 11.6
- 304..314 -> 0.0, 13.1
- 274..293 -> 0.1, 12.8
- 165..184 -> 1.2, 11.2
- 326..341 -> -0.1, 13.4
